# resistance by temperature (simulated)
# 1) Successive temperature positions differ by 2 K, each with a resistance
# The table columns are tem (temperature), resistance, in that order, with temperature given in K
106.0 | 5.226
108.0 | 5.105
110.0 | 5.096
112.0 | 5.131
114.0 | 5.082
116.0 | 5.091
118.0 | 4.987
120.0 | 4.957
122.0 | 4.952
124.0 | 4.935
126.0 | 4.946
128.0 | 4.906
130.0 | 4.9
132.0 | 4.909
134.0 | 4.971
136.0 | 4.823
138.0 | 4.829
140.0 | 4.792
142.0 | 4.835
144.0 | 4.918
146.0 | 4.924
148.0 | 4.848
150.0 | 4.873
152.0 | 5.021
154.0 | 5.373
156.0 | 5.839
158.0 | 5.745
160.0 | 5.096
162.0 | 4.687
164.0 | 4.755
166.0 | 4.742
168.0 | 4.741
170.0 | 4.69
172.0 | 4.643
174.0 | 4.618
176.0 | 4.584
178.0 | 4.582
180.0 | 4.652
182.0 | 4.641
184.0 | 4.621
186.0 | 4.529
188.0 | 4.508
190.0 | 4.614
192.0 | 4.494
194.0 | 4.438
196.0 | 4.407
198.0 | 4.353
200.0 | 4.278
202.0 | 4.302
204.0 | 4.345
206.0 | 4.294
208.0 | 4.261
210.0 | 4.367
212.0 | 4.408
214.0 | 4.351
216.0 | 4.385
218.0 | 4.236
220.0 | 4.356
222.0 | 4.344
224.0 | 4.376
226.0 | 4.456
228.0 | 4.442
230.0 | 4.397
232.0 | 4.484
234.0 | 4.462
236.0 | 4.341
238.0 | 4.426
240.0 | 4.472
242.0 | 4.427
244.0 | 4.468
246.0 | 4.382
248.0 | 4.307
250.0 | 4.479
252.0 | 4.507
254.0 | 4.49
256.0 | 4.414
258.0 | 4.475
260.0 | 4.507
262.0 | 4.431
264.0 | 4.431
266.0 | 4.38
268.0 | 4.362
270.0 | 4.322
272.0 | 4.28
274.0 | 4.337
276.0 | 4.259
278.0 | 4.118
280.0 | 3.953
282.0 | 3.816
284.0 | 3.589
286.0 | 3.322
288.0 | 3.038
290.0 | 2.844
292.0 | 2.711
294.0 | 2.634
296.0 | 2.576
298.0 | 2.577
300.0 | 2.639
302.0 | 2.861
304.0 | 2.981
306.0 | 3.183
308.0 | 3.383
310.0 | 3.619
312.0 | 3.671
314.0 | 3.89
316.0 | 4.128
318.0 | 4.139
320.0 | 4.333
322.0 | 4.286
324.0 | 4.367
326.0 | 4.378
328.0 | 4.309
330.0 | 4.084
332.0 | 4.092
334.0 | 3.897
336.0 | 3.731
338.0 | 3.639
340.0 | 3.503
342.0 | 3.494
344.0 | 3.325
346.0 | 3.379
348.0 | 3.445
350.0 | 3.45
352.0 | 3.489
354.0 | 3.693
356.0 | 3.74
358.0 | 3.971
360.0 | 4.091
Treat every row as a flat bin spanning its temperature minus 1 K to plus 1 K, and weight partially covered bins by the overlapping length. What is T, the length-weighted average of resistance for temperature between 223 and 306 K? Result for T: 3.96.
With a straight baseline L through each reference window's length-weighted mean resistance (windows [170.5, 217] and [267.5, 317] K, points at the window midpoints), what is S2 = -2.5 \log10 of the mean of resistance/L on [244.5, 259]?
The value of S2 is -0.15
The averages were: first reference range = 4.47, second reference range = 3.47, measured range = 4.44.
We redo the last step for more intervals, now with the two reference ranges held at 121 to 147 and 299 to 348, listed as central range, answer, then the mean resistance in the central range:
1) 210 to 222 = 0.01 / 4.35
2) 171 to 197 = 0.00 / 4.56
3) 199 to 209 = 0.04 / 4.3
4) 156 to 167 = -0.08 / 5.08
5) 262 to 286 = -0.03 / 4.14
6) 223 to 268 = -0.06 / 4.43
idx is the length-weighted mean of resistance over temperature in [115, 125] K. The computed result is 4.98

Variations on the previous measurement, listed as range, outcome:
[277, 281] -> 4.04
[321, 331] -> 4.28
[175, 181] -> 4.61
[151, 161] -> 5.41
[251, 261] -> 4.48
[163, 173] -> 4.71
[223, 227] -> 4.42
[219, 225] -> 4.36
